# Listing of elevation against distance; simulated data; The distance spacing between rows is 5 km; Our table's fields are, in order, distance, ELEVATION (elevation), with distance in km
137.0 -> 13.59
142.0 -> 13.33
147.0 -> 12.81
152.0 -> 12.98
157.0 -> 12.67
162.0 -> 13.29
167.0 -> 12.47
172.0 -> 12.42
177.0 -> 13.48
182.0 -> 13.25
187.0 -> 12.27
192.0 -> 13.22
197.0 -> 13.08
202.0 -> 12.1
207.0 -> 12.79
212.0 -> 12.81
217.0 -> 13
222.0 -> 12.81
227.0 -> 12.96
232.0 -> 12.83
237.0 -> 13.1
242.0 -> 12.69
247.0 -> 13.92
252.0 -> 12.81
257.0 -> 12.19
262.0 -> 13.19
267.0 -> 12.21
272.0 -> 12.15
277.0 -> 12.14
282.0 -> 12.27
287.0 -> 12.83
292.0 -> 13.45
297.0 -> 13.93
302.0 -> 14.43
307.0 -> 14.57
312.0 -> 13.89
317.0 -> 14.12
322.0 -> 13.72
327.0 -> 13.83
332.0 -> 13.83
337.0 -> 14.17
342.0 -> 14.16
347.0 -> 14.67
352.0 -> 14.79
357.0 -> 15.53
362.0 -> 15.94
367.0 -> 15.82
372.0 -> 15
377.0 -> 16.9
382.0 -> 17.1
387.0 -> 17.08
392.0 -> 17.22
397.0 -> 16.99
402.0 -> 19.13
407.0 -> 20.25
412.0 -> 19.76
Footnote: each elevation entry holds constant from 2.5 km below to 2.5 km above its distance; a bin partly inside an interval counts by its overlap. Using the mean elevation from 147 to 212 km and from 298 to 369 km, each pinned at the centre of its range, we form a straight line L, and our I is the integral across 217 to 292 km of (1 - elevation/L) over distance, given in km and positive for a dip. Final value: 4.9 km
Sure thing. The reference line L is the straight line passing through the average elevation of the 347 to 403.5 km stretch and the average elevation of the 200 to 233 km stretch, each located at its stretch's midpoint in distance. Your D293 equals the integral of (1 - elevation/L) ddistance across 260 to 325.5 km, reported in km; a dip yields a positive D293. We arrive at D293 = 5.4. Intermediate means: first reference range 12.8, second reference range 16.4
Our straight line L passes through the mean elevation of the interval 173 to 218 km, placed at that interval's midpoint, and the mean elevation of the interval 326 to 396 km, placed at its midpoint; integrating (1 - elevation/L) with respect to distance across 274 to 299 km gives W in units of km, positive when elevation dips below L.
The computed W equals 2.5 km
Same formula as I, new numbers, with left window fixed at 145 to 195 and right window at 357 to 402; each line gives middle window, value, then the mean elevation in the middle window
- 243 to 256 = 1.0 km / 13.2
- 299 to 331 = 2.8 km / 14.1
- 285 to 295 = 1.2 km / 13.2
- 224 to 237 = 1.0 km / 12.9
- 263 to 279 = 2.6 km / 12.3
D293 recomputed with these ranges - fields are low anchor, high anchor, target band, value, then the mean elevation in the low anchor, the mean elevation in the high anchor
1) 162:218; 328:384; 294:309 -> 0.2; 12.8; 15.2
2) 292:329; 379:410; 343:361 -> 1.1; 14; 18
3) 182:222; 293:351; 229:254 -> 0.3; 12.8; 14.1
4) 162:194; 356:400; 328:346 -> 1.9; 12.9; 16.5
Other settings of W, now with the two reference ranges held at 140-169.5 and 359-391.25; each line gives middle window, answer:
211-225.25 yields 1.04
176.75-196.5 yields 0.59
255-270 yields 2.12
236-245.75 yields 0.86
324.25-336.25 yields 1.36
